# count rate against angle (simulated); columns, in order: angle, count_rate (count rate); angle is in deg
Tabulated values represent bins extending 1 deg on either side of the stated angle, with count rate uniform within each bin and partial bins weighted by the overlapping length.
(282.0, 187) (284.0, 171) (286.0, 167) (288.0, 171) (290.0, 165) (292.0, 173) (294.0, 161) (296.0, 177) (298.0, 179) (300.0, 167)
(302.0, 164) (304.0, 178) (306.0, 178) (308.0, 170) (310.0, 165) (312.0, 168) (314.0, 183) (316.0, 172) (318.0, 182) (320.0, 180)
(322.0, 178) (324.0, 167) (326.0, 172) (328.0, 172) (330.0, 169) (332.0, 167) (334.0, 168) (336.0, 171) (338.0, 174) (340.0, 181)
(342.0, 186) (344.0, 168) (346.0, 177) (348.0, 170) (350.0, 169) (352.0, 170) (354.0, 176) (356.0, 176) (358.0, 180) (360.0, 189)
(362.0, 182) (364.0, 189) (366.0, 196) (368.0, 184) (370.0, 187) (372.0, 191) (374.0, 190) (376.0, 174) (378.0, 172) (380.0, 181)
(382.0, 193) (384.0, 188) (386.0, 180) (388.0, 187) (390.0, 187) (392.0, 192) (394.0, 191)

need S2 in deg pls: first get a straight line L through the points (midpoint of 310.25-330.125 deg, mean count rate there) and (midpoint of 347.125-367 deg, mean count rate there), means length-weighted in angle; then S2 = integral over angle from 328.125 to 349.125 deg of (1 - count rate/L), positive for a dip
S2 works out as 0.5 deg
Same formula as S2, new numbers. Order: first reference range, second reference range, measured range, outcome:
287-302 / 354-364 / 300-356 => 1.0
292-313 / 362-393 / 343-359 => 0.7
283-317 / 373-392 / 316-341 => 0.3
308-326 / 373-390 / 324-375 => 0.2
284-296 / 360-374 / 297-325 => 0.0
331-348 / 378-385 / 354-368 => -0.4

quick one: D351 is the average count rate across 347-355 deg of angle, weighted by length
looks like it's 171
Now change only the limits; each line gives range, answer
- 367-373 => 187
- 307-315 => 172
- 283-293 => 169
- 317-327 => 176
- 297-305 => 172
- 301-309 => 172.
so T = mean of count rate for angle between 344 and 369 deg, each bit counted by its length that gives 179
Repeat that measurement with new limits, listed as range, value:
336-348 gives 176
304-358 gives 174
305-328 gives 174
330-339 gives 170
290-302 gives 170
